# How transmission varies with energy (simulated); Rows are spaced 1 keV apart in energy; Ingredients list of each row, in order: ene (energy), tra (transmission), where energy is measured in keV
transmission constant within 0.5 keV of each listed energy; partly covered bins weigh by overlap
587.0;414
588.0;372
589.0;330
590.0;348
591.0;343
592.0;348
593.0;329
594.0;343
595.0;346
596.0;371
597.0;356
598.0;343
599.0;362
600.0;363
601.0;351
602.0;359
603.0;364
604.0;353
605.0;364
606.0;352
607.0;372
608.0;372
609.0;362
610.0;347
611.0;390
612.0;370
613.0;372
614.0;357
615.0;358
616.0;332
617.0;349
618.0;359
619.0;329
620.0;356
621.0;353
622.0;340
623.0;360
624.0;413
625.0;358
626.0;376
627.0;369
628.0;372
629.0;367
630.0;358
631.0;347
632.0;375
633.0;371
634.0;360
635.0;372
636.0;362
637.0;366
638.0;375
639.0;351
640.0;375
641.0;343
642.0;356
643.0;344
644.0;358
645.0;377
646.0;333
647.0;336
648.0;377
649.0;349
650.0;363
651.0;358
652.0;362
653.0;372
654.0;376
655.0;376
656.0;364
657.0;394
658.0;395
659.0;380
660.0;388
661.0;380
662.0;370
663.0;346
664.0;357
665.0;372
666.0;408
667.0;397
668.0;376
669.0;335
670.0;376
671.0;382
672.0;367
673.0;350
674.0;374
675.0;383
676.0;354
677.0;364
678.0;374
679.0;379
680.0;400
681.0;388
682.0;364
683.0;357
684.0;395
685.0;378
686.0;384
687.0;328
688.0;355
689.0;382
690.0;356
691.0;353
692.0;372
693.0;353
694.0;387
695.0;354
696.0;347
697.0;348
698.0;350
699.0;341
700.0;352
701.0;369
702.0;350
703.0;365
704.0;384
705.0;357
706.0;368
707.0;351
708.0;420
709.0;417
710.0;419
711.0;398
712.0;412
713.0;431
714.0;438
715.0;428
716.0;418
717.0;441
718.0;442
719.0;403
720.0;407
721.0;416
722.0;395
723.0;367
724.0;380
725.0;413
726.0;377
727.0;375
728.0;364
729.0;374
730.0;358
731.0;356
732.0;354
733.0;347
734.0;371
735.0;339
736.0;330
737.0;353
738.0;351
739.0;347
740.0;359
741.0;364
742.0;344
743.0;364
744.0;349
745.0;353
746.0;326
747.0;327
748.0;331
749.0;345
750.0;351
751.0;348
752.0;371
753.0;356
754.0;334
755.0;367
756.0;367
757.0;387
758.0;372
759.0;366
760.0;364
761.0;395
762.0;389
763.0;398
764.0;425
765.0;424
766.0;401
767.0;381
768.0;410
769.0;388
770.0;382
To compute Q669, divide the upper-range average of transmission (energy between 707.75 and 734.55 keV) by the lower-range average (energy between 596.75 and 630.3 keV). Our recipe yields 1.1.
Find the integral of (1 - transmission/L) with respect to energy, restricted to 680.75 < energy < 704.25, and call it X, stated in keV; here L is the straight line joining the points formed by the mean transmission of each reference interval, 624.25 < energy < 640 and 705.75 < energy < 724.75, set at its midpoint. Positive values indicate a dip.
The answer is 2.0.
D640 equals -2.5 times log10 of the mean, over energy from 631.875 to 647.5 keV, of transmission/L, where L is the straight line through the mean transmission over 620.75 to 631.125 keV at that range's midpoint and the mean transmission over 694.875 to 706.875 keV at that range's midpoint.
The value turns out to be 0.01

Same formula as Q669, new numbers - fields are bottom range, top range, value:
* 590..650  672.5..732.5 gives 1.06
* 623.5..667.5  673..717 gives 1.02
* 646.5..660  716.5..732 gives 1.05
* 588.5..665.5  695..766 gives 1.04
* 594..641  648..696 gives 1.03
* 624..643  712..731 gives 1.10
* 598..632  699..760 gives 1.03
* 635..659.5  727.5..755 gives 0.96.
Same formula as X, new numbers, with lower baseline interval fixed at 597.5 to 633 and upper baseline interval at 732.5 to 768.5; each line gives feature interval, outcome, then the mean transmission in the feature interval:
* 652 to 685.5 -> -1.2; 375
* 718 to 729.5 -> -0.9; 391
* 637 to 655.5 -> 0.1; 360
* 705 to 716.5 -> -1.4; 407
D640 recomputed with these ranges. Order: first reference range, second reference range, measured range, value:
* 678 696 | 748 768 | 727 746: 0.058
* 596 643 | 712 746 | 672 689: 0.001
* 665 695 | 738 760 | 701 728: -0.101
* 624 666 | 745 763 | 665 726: -0.051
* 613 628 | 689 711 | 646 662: -0.022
